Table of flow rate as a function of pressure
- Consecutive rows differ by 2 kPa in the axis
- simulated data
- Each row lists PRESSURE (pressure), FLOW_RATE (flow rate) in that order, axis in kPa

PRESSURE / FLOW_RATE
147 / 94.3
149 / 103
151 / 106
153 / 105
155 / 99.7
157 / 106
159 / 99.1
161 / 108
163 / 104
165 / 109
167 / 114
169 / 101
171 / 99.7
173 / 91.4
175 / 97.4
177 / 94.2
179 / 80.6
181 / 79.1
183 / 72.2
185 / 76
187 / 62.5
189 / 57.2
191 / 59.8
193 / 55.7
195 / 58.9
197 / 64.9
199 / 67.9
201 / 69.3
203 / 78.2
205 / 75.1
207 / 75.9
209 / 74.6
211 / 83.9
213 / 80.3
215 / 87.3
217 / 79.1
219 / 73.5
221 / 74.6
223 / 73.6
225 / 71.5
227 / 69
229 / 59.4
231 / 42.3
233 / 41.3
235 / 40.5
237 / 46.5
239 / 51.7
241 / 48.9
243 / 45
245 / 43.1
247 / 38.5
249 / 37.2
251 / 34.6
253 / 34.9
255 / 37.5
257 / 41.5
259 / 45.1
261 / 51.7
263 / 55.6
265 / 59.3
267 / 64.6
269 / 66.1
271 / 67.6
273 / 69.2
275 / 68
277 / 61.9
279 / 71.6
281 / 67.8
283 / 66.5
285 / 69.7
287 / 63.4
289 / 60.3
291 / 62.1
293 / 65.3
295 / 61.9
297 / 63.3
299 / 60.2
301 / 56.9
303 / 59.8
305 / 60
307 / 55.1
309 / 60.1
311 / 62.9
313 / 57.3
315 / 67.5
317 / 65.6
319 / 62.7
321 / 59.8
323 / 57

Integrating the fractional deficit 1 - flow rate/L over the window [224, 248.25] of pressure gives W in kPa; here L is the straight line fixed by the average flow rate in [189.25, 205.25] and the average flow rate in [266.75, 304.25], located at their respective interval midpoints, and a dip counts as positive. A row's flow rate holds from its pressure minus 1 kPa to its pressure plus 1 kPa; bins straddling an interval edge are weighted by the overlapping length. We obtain 5.7 kPa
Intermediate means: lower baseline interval 65.4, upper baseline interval 64.5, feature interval 49.7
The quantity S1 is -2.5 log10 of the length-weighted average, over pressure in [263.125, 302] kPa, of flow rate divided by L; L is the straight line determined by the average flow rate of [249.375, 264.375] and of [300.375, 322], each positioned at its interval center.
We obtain -0.248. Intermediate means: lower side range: 43.2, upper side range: 60.8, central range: 64.3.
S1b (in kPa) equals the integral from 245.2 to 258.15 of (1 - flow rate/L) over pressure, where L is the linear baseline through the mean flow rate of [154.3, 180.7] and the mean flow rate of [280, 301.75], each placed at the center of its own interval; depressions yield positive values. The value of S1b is 6.42 kPa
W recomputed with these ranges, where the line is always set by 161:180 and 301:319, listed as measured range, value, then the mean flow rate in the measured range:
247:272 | 8.5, 49.2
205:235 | 5.8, 69.6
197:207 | 2.0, 72.2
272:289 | 0.5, 66.9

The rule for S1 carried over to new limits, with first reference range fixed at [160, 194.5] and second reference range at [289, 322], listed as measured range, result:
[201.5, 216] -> 0.01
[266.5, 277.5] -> 0.02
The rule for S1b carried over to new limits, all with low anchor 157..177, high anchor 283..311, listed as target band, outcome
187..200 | 4.58 kPa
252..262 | 4.31 kPa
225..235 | 3.53 kPa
